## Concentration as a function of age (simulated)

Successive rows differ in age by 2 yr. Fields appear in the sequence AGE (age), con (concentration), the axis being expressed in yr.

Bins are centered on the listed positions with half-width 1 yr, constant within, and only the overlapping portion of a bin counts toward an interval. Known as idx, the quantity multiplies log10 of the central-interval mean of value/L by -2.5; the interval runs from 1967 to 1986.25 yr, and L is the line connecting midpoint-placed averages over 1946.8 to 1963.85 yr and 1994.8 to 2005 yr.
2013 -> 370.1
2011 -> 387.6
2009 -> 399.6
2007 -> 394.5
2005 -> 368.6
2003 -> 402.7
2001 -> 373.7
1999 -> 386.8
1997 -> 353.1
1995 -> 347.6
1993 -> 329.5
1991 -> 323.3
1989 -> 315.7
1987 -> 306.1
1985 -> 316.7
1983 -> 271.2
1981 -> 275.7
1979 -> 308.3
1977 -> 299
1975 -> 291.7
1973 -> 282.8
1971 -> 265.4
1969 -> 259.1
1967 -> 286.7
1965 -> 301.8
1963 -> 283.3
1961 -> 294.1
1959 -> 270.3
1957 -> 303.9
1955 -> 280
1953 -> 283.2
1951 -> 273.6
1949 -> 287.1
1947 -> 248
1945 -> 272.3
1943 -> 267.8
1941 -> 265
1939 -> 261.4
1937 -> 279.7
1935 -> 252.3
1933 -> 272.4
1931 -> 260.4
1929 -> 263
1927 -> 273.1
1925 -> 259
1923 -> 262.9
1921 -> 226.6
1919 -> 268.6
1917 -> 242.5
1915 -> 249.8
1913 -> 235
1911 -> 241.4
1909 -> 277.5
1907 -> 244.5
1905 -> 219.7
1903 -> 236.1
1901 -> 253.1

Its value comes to 0.14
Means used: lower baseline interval 282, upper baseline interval 374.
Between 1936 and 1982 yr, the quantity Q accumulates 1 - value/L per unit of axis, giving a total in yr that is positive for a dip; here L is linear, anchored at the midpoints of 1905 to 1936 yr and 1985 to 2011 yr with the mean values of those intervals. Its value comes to 3.8 yr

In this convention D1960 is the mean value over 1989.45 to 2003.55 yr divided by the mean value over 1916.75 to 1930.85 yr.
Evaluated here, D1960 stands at 1.4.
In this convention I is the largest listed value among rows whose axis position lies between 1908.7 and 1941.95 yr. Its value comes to 279.7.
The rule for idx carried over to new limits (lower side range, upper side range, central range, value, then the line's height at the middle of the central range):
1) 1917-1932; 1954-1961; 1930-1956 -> 0.017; 274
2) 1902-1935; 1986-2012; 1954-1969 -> 0.085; 310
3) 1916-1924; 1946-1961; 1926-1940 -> -0.019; 261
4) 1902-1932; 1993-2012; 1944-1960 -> 0.094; 302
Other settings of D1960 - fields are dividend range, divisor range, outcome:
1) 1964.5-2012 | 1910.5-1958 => 1.24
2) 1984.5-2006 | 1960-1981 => 1.22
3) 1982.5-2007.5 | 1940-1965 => 1.24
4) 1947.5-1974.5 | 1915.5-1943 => 1.08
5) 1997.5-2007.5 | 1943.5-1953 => 1.41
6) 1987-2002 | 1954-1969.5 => 1.21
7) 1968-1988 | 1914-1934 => 1.12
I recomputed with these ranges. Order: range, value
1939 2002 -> 386.8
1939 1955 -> 287.1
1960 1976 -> 301.8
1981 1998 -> 353.1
